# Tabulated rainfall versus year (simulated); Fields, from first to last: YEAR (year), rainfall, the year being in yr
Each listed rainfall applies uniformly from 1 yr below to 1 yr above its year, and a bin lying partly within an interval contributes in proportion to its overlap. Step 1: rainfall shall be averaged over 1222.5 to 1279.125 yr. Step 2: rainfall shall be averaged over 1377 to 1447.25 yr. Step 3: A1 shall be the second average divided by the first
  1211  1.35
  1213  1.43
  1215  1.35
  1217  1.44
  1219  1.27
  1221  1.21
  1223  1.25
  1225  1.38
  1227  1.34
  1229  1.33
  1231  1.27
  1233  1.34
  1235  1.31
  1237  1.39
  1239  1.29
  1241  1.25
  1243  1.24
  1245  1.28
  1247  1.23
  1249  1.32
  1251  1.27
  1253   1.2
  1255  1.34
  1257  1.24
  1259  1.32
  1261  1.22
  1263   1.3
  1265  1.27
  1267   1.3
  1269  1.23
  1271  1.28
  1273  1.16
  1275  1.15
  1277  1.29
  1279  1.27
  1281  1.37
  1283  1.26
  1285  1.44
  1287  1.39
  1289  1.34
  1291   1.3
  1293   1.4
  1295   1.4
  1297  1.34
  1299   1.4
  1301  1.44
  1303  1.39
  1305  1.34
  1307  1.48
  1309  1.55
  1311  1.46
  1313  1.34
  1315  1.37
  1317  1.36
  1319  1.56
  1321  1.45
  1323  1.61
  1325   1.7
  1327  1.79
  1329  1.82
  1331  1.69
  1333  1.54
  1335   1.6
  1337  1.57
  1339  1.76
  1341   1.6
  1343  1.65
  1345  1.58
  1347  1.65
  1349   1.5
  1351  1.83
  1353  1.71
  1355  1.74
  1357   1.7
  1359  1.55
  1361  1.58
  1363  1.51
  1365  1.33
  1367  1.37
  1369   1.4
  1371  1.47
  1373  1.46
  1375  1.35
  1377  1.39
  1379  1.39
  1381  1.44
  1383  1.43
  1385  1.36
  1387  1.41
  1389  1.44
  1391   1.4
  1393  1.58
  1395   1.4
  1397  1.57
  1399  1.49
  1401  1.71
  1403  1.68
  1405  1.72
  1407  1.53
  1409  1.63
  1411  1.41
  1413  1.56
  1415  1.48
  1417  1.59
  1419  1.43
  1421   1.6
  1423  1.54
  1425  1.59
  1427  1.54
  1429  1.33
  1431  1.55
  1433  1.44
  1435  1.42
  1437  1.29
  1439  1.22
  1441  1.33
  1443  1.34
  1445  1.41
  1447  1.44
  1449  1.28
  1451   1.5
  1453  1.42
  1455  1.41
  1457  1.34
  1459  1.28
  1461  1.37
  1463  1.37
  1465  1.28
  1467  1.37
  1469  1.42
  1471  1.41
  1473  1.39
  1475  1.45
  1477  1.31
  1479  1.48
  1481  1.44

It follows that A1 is 1.2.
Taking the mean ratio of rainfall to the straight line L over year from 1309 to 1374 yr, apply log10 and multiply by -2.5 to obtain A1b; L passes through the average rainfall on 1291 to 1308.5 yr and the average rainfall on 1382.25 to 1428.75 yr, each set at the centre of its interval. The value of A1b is -0.089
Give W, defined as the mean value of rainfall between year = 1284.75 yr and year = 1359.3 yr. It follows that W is 1.54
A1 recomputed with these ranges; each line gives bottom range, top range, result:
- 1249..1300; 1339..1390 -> 1.17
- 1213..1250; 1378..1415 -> 1.15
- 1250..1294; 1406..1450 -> 1.13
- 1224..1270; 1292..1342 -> 1.18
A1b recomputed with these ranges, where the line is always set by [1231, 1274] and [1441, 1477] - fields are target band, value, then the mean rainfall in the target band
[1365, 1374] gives -0.064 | 1.41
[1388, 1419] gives -0.144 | 1.54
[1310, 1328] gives -0.160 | 1.52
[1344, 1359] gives -0.248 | 1.66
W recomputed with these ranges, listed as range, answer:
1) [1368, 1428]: 1.5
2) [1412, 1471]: 1.42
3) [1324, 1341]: 1.68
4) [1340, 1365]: 1.62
